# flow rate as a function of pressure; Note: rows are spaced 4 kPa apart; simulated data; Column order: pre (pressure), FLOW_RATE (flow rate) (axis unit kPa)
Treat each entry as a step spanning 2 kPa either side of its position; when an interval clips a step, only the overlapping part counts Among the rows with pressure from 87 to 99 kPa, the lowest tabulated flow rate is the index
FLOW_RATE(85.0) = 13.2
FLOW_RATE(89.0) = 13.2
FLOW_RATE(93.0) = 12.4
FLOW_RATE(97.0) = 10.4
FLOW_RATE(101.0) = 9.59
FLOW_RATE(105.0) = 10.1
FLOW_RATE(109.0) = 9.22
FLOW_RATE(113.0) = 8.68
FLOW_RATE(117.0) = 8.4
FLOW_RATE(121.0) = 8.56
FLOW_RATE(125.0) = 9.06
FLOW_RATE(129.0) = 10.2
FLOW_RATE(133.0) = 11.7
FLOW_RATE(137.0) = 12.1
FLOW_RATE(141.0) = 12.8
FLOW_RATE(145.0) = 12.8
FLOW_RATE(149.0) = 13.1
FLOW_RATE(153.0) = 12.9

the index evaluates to 10.4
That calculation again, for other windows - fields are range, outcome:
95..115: 8.68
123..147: 9.06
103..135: 8.4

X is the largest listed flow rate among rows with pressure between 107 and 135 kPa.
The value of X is 11.7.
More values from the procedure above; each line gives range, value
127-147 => 12.8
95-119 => 10.4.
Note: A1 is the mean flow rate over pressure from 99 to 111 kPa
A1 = 9.64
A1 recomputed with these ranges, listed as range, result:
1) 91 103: 10.8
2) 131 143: 12.2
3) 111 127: 8.68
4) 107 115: 8.95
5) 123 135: 10.3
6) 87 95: 12.8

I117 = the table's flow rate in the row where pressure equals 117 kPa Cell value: 8.4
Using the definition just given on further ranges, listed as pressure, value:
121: 8.56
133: 11.7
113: 8.68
